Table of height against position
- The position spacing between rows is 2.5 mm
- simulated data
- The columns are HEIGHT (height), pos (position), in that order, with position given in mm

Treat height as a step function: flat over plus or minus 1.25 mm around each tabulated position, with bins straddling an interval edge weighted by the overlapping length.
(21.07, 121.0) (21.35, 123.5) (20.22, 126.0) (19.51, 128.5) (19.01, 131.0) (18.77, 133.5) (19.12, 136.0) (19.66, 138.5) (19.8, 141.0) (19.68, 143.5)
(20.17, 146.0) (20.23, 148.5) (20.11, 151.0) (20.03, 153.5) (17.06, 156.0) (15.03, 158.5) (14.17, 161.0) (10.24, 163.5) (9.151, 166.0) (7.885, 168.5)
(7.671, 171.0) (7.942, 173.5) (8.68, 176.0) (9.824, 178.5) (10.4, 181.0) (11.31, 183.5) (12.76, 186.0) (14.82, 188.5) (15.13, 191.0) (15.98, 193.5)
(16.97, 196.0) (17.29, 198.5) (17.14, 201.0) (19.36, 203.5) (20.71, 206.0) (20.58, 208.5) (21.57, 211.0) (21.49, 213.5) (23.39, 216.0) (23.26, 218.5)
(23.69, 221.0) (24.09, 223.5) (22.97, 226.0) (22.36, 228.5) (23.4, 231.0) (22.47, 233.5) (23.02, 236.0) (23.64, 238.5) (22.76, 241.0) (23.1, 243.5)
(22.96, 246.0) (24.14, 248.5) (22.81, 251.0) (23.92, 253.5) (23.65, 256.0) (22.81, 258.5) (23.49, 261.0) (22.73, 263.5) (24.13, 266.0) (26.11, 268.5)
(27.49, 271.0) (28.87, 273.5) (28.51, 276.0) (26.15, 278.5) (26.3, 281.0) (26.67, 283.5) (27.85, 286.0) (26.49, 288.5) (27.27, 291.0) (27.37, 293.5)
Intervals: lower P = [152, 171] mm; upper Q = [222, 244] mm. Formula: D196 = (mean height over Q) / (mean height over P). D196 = 1.77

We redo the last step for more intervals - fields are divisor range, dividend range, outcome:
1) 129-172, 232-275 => 1.46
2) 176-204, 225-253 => 1.62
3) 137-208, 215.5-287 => 1.62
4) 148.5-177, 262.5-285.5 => 2.05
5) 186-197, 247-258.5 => 1.53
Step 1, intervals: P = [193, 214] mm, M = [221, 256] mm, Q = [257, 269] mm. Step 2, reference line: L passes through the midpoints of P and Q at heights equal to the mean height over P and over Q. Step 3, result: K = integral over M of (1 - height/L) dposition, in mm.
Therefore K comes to -2.4 mm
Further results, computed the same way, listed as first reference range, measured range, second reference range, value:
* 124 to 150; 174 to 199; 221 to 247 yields 9.8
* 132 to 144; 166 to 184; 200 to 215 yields 9.8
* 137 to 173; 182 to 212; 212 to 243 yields 4.7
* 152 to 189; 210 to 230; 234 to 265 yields -4.1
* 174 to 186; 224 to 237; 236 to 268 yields -2.3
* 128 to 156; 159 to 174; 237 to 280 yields 7.8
